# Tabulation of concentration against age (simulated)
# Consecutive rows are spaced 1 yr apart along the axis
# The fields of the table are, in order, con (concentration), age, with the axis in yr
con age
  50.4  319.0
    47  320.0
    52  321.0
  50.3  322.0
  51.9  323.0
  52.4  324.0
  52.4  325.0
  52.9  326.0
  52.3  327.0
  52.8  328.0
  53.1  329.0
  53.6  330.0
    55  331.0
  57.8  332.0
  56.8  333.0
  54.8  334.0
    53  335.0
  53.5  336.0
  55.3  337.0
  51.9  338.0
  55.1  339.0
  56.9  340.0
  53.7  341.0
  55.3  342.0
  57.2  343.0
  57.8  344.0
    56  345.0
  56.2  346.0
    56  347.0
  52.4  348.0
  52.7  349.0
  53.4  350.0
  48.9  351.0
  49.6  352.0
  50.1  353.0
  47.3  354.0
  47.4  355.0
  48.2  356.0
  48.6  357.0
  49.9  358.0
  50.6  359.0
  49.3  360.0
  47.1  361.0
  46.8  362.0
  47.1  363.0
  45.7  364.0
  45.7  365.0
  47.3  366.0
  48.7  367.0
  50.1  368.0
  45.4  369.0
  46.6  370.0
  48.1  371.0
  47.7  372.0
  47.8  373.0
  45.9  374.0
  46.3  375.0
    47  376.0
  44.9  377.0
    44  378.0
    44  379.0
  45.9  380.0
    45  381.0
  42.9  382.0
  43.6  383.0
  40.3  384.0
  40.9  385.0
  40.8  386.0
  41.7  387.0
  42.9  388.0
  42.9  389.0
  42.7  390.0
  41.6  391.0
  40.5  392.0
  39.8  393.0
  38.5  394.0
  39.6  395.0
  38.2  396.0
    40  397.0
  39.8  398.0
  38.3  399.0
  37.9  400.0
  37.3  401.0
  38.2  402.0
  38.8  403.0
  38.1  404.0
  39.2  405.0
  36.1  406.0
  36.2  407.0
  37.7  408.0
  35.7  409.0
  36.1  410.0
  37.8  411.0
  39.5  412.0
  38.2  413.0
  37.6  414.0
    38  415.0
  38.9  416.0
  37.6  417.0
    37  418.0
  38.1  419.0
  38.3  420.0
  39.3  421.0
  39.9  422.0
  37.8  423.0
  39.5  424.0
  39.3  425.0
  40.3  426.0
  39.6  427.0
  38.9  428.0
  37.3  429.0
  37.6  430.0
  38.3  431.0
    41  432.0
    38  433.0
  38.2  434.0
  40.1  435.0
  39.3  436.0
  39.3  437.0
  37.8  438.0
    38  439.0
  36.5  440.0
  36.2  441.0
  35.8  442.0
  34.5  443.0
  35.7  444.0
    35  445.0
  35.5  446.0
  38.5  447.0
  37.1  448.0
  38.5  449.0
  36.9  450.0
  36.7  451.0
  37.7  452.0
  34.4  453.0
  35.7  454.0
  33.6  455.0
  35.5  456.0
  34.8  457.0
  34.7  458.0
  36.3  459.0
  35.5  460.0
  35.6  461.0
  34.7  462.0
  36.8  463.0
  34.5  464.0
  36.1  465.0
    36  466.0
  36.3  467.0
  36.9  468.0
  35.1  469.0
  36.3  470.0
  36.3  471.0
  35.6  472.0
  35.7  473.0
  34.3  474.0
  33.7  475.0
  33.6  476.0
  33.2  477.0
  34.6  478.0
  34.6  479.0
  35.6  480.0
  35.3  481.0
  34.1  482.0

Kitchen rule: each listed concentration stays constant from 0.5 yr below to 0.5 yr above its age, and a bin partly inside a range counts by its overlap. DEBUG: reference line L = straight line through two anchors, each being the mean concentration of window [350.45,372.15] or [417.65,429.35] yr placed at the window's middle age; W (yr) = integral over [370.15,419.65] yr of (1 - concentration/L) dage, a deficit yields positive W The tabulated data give 2.7 yr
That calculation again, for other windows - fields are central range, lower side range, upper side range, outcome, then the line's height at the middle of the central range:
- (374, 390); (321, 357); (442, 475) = 1.1 yr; 46.9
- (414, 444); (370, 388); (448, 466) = 0.5 yr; 38.9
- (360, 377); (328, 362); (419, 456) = 0.6 yr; 48.9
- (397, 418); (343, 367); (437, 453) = 2.2 yr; 42.4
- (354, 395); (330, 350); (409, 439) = 2.6 yr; 48.3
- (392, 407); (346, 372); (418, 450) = 1.6 yr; 43.1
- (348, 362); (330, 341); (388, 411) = 0.1 yr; 50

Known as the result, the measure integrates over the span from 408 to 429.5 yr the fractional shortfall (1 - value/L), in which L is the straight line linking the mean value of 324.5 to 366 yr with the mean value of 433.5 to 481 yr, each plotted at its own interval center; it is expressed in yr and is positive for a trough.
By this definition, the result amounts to 1.67 yr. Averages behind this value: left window 52.1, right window 36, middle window 38.3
